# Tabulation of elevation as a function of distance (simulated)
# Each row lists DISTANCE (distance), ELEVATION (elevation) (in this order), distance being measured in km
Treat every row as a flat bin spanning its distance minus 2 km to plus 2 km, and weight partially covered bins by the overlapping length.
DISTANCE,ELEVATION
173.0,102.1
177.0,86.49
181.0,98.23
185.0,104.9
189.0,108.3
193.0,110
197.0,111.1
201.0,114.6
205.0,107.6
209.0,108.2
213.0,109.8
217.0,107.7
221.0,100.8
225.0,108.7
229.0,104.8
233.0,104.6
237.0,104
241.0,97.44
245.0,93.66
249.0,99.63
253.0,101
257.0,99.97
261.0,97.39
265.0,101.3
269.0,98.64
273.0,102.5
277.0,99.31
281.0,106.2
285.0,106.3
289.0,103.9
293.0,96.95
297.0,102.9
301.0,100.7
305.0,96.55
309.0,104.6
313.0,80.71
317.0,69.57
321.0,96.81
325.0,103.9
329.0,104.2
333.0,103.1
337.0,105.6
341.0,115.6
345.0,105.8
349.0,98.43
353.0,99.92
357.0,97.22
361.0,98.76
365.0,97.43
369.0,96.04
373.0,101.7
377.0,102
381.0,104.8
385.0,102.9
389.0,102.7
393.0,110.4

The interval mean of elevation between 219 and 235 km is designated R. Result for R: 105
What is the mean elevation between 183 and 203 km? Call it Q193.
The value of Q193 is 110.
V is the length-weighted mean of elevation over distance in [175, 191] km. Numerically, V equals 99.5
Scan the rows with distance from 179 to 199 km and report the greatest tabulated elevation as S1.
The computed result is 111.1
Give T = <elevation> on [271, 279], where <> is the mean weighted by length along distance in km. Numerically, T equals 101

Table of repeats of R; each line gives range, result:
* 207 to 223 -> 107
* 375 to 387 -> 103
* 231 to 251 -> 99.9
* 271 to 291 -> 104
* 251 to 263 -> 99.5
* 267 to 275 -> 101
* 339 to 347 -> 111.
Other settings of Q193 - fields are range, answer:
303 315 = 94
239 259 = 98.3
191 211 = 110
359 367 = 98.1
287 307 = 100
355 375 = 98.2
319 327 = 100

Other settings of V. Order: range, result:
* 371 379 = 102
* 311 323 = 82.4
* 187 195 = 109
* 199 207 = 111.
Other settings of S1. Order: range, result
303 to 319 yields 104.6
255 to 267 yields 101.3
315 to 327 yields 103.9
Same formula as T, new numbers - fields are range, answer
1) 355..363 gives 98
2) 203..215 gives 109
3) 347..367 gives 98.4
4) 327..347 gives 107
